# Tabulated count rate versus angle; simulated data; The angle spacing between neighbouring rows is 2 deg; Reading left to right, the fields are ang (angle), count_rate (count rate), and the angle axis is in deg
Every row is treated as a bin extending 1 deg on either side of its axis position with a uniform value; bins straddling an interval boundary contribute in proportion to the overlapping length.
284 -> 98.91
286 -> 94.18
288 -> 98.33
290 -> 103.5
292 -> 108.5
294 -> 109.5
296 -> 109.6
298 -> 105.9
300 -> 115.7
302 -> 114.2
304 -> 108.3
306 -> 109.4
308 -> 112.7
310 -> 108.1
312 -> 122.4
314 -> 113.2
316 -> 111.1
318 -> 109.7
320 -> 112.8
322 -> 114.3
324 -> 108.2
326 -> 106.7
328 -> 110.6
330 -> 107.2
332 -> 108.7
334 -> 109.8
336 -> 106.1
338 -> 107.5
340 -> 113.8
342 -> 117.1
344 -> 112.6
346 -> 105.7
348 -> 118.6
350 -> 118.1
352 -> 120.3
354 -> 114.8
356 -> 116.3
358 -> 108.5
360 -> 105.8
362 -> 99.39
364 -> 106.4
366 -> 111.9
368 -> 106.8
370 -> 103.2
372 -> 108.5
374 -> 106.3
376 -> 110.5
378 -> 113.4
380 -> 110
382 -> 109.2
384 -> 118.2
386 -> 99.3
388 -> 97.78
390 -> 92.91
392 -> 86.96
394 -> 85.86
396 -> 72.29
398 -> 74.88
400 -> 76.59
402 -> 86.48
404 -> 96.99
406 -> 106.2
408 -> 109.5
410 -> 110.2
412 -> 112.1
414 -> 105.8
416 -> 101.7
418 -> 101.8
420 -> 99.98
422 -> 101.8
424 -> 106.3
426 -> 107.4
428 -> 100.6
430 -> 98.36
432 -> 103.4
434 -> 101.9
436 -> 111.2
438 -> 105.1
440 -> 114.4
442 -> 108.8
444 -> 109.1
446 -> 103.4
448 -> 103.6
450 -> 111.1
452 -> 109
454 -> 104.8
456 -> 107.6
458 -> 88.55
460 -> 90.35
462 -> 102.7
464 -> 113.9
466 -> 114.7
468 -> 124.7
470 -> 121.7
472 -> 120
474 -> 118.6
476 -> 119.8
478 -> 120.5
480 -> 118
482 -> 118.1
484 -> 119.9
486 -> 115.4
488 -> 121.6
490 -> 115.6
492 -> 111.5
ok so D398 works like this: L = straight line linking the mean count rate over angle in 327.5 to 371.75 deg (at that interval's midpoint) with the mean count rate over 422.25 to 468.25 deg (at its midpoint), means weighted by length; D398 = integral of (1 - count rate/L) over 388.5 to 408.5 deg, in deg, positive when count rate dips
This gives 3.6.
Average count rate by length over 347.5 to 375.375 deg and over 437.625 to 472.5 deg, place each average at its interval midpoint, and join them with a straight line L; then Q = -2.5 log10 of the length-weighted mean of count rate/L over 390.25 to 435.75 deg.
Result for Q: 0.12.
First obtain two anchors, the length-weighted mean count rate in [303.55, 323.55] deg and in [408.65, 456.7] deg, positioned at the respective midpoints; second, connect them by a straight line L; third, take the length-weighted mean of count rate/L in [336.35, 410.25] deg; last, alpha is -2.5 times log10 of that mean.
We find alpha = 0.049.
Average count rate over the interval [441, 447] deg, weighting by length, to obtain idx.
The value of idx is 107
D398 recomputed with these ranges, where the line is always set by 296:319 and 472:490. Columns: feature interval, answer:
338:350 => -0.02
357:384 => 1.48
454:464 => 1.55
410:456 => 4.42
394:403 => 2.88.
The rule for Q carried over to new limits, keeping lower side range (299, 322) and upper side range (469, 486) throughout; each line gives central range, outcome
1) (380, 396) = 0.184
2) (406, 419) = 0.096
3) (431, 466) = 0.123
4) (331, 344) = 0.029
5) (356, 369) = 0.073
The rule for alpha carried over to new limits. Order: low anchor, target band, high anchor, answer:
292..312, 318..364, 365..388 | -0.01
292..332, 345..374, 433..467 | -0.01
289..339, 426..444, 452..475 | 0.04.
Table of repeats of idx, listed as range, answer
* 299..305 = 113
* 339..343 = 115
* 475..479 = 120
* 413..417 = 104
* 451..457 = 107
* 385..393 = 94.2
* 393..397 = 79.1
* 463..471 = 119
